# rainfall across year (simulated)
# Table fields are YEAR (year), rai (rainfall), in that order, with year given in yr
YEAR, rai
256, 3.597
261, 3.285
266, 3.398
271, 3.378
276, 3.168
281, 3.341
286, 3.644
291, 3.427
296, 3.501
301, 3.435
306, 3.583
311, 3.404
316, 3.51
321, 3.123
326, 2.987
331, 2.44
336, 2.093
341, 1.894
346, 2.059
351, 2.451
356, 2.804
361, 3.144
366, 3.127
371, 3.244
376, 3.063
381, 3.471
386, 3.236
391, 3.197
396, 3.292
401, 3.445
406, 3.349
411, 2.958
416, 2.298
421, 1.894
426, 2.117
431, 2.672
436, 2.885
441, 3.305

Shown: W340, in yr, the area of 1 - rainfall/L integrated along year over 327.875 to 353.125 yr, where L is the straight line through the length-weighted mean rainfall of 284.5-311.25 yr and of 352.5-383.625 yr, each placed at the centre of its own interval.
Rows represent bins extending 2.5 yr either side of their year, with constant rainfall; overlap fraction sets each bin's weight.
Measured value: 8.24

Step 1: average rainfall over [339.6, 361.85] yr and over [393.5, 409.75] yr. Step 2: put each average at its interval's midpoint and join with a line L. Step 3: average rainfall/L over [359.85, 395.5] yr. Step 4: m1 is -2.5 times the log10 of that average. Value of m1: -0.11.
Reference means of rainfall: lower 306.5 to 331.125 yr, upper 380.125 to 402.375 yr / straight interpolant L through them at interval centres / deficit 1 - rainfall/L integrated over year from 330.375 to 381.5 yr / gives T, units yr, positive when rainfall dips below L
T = 9.0 yr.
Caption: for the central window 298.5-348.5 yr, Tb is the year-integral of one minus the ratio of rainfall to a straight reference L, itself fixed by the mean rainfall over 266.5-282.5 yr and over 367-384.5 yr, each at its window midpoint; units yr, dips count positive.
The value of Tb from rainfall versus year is 6.5 yr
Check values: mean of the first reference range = 3.31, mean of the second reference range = 3.25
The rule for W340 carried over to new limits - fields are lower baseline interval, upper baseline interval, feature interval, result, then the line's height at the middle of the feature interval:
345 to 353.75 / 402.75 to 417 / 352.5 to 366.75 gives -3.3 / 2.42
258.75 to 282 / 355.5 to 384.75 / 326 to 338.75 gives 3.3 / 3.22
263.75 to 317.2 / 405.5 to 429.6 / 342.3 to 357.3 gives 3.1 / 2.98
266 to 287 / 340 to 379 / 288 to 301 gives -0.9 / 3.24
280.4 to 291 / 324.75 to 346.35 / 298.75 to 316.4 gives -3.1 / 2.97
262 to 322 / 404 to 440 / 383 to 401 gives -3.1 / 2.8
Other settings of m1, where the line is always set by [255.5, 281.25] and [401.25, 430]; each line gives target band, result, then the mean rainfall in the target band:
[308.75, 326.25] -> -0.065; 3.29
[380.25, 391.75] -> -0.194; 3.29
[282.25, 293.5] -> -0.086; 3.51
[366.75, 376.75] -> -0.124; 3.16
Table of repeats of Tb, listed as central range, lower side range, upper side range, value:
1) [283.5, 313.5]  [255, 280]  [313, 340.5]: -4.5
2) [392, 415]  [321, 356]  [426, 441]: -4.8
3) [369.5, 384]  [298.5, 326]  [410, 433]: -2.6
